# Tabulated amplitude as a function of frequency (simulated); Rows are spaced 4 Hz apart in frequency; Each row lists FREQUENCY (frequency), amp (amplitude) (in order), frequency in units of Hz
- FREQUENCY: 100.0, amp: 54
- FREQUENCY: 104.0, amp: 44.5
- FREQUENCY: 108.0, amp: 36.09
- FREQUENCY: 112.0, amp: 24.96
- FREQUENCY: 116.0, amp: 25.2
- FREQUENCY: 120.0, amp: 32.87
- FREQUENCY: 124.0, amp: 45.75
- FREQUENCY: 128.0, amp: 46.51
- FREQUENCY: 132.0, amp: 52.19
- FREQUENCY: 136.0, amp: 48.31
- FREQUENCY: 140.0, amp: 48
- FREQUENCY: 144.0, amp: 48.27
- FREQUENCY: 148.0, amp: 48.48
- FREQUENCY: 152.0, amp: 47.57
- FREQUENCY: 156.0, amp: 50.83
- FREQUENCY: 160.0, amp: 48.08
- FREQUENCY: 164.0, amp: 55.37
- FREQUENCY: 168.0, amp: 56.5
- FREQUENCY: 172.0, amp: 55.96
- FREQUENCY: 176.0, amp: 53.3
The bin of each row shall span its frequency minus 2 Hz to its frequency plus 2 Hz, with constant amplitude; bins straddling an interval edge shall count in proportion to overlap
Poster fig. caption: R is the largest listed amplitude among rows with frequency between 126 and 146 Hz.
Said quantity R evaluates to 52.19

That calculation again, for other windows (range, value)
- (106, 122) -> 36.09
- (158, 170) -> 56.5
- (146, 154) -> 48.48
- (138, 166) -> 55.37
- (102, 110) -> 44.5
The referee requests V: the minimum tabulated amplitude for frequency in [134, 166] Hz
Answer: 47.57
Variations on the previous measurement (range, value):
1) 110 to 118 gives 24.96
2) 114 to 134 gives 25.2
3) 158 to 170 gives 48.08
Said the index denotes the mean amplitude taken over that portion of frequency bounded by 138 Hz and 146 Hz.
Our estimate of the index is 48.1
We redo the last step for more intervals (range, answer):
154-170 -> 52.7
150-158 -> 49.2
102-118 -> 32.7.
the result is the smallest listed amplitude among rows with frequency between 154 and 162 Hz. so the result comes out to 48.08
